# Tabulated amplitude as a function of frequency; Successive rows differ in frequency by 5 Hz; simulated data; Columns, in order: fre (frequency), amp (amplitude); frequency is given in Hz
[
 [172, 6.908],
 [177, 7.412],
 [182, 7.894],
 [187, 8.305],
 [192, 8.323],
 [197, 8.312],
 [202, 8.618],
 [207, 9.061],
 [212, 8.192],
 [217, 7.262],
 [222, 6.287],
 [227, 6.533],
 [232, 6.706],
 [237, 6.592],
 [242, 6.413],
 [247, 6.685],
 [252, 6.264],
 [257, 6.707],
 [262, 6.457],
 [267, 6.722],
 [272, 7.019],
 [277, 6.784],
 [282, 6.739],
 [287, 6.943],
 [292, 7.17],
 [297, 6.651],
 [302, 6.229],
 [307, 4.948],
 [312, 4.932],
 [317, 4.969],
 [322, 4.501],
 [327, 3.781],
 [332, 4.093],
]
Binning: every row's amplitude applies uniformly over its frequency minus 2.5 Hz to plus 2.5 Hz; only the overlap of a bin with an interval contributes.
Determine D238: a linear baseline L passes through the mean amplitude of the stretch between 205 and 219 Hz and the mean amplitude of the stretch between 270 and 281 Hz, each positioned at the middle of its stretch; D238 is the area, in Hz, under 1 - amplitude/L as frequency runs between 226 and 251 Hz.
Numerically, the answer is 3.5 Hz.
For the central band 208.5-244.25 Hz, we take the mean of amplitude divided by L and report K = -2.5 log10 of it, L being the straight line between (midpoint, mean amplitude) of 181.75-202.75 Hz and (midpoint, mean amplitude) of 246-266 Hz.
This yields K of 0.068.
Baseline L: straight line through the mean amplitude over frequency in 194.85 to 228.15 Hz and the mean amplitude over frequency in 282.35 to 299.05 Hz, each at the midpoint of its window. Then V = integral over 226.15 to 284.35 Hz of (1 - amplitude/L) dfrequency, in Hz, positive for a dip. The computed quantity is 5.3 Hz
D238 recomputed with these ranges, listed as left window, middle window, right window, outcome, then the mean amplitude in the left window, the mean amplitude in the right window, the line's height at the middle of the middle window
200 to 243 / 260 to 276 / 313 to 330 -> -2.07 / 7.31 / 4.45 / 5.98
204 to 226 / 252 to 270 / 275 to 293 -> 1.39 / 7.64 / 6.89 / 7.14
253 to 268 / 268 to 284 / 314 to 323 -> -1.93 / 6.58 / 4.78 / 6.1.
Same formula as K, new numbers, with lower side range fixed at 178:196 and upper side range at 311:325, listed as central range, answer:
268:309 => -0.193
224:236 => 0.065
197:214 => -0.126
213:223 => 0.041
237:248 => 0.025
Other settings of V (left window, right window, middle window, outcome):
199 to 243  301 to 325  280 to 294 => -3.2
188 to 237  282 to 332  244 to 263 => 0.6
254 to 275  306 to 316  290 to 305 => -3.1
